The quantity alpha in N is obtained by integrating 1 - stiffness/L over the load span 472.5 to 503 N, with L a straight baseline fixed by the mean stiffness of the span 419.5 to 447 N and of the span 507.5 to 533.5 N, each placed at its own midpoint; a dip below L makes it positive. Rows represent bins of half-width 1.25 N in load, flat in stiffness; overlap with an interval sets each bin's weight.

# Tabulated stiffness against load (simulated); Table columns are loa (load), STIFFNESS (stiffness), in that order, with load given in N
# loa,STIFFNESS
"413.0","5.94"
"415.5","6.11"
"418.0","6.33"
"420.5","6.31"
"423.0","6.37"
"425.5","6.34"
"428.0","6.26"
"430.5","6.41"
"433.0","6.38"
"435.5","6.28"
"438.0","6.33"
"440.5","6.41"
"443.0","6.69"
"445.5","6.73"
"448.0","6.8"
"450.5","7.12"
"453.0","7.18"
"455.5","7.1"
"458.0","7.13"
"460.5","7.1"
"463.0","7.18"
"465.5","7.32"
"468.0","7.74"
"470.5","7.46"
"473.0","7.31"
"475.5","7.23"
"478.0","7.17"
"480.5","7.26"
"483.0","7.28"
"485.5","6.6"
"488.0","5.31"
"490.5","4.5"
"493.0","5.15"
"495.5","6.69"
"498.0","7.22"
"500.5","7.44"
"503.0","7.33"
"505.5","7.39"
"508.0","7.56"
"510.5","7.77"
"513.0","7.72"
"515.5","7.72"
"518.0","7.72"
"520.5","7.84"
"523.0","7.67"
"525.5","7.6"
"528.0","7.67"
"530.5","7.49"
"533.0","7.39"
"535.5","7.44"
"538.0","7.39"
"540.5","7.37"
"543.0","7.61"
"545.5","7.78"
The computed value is 2.5 N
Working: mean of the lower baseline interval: 6.41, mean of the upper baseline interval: 7.66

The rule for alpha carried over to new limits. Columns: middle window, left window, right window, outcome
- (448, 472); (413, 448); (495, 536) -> -1.6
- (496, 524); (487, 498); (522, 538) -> -4.6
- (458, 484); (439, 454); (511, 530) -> -0.7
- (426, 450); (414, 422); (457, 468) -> 0.7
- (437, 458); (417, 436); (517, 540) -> -0.7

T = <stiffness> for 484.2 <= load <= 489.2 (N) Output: 5.97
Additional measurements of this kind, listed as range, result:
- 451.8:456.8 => 7.14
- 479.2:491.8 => 6.19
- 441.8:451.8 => 6.84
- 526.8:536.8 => 7.5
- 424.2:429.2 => 6.3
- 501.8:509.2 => 7.43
